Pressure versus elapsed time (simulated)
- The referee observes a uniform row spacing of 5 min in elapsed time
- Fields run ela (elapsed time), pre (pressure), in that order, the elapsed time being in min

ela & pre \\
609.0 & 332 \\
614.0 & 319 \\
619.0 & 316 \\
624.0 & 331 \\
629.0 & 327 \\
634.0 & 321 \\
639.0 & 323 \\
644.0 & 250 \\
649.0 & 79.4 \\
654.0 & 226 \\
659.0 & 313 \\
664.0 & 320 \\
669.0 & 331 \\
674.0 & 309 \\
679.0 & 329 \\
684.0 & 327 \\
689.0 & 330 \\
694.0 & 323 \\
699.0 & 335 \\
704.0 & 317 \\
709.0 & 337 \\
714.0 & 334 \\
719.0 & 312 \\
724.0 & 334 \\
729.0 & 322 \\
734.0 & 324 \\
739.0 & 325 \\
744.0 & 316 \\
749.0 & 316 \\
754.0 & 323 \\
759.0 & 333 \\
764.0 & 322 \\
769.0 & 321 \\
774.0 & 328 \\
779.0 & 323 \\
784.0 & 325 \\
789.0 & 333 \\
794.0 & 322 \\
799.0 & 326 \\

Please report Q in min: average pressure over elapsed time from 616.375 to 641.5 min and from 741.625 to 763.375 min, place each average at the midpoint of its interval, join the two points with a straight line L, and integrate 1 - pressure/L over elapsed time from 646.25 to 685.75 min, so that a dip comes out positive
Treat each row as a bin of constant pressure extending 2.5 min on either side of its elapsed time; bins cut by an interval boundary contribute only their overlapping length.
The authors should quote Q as 5.5 min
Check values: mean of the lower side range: 324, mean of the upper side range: 322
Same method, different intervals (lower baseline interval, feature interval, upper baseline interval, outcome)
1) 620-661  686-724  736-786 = -3.5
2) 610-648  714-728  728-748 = -0.3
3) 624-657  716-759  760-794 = -2.2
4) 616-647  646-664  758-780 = 5.1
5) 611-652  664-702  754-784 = -3.4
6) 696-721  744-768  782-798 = 0.3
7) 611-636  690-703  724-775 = -0.2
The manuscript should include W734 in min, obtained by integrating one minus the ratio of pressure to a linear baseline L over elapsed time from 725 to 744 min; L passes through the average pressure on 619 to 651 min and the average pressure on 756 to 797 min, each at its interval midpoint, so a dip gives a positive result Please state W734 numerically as -0.7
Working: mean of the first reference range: 278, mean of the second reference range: 326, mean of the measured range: 323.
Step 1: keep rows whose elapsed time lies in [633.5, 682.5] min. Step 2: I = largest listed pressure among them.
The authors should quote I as 331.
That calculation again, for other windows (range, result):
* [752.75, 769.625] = 333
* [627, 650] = 327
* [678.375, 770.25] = 337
